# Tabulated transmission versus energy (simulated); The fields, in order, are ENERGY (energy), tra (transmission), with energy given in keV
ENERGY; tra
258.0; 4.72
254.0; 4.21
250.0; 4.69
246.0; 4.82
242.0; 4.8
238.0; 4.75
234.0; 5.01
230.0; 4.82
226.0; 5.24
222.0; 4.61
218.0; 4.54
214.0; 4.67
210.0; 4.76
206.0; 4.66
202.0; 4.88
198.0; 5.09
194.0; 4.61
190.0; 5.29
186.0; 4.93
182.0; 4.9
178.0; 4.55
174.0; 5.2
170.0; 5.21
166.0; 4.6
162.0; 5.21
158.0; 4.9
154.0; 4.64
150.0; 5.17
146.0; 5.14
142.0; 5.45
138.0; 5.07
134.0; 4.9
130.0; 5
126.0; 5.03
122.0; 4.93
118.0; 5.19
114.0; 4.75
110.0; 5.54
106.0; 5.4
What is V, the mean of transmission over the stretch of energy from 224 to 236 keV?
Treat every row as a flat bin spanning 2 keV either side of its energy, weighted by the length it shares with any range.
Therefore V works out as 5.02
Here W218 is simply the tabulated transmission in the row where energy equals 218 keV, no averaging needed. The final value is 4.54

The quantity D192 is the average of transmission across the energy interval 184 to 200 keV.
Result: 4.98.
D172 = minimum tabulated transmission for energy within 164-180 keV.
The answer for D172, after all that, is 4.55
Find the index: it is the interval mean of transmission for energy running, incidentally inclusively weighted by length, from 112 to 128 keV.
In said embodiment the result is 4.98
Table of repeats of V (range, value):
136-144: 5.26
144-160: 4.96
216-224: 4.58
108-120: 5.16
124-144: 5.09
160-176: 5.05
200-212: 4.77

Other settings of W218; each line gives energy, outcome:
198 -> 5.09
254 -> 4.21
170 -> 5.21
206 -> 4.66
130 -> 5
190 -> 5.29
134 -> 4.9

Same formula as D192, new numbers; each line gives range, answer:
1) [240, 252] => 4.77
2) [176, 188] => 4.79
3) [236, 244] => 4.78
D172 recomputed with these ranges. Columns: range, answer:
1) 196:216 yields 4.66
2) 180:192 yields 4.9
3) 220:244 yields 4.61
